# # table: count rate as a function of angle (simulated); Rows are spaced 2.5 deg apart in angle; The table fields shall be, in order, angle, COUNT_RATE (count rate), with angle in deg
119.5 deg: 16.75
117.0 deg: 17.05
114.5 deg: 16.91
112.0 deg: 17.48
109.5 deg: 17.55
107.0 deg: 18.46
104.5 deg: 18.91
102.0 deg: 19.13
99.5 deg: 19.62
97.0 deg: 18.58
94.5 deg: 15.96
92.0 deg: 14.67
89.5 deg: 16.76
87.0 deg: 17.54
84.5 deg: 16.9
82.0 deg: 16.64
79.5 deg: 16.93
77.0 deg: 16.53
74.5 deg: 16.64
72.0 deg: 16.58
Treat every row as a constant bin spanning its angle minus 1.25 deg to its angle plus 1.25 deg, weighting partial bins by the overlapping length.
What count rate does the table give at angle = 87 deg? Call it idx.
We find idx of 17.54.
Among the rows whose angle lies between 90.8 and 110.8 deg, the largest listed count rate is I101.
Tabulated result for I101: 19.62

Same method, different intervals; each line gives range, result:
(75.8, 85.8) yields 16.93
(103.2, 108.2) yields 18.91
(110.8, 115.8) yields 17.48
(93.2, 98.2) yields 18.58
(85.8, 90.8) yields 17.54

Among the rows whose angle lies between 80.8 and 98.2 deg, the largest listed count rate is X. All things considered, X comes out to 18.58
